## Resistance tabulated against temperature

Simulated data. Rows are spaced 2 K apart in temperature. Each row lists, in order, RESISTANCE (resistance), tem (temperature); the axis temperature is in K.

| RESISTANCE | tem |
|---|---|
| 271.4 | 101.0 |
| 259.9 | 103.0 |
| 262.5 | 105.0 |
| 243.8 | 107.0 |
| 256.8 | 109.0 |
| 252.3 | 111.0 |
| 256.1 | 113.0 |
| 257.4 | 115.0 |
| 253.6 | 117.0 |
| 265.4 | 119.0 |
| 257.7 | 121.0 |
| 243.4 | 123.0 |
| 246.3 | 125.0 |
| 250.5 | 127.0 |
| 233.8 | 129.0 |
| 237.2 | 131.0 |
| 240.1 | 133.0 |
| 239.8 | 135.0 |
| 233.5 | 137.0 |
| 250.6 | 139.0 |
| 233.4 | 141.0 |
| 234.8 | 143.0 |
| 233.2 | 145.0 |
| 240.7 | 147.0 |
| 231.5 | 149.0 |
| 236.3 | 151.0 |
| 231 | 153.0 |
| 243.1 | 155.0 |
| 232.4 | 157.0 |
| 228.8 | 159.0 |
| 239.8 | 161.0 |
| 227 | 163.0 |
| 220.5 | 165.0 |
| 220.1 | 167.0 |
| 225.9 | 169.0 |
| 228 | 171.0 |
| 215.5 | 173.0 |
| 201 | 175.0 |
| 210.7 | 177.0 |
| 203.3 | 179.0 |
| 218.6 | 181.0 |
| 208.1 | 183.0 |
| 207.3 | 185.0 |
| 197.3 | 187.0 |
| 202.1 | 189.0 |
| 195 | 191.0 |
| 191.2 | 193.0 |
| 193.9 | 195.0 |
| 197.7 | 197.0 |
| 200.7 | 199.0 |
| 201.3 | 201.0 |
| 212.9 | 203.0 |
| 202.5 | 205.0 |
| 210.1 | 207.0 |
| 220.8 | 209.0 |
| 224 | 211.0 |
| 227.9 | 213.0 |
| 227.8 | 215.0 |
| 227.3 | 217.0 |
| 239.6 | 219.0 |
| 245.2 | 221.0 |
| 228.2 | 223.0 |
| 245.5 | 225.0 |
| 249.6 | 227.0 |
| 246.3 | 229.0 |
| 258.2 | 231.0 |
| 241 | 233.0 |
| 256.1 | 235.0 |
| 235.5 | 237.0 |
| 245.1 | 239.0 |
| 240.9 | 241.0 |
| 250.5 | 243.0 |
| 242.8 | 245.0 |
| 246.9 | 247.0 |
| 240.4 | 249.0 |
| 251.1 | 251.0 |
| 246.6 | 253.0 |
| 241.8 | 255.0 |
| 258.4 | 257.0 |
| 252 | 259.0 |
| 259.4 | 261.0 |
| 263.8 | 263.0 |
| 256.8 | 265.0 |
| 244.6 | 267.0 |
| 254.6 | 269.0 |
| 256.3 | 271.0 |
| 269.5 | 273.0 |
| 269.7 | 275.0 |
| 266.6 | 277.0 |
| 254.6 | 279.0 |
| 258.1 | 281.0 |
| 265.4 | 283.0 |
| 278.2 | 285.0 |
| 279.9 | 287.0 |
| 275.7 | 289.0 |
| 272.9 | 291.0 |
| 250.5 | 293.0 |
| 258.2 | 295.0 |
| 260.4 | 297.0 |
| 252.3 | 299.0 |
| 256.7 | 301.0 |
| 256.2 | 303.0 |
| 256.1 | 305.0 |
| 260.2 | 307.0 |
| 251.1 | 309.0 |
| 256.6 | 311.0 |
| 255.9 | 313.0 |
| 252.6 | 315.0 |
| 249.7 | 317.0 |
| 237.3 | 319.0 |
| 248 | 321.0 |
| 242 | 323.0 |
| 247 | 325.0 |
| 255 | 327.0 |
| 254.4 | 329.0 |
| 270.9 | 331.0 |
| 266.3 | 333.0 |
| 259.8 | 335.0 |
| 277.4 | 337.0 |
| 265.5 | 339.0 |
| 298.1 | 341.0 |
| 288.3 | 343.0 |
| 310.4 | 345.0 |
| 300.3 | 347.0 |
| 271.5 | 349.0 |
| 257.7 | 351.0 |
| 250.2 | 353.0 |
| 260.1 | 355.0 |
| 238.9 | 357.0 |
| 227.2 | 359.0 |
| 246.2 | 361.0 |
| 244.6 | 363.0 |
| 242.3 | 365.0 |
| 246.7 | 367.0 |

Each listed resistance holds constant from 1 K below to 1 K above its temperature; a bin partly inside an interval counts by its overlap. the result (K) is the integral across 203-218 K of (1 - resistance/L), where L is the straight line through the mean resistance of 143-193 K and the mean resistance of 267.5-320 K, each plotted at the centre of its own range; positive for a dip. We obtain 0.9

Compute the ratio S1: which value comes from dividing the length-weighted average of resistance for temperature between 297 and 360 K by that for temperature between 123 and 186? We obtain 1.1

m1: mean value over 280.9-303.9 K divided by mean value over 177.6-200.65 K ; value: 1.3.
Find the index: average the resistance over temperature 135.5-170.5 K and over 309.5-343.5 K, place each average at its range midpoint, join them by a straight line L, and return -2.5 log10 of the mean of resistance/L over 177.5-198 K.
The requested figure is 0.18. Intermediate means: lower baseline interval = 233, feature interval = 202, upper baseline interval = 260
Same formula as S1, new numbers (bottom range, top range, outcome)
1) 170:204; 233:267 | 1.21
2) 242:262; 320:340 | 1.04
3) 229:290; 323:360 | 1.04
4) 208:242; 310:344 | 1.09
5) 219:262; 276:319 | 1.05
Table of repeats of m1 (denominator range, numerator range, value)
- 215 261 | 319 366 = 1.07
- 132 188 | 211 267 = 1.08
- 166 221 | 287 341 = 1.22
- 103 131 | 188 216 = 0.82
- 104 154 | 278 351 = 1.08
